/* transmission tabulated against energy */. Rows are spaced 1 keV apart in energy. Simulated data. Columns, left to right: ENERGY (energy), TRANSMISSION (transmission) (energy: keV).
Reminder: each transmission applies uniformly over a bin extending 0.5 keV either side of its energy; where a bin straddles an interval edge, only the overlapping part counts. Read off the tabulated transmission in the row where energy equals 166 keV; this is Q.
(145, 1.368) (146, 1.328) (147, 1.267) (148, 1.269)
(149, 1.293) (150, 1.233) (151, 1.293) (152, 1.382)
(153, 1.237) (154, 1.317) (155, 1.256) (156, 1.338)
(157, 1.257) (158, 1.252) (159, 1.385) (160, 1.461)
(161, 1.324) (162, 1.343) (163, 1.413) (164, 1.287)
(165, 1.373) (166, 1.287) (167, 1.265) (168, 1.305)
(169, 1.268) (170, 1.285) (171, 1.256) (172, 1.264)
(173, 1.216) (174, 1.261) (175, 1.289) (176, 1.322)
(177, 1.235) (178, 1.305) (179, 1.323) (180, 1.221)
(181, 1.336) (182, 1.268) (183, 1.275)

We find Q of 1.287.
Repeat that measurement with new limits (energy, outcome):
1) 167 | 1.265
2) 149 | 1.293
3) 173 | 1.216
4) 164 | 1.287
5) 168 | 1.305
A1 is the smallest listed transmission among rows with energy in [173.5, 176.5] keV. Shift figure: 1.261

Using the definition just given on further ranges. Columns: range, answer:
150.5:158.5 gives 1.237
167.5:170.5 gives 1.268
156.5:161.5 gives 1.252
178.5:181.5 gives 1.221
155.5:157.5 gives 1.257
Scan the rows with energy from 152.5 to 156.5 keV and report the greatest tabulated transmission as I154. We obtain 1.338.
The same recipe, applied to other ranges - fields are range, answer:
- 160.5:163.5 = 1.413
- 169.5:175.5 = 1.289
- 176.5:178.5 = 1.305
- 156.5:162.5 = 1.461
